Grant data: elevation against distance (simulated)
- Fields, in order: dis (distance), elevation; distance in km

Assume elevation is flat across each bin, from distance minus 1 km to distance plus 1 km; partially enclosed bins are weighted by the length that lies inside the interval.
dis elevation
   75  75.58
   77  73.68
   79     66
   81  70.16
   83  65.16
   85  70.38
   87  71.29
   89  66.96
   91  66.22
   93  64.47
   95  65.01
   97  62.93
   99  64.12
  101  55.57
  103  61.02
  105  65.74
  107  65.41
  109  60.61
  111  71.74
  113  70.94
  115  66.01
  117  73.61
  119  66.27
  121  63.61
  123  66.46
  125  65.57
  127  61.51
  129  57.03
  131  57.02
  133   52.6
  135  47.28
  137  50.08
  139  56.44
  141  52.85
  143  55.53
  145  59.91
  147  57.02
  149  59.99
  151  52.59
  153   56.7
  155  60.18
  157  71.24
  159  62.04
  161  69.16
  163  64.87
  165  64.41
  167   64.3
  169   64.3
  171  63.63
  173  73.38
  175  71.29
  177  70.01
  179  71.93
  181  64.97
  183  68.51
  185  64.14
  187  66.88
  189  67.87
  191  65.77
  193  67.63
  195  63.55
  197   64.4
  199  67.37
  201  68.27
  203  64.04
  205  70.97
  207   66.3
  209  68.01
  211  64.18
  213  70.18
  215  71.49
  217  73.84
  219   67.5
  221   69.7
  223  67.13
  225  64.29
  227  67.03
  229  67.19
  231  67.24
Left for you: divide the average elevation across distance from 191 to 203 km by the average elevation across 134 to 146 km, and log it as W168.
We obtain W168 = 1.23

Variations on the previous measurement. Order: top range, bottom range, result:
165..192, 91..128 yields 1.04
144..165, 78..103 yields 0.94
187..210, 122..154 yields 1.18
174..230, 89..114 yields 1.05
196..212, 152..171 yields 1.04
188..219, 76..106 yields 1.03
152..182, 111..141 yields 1.08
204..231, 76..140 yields 1.07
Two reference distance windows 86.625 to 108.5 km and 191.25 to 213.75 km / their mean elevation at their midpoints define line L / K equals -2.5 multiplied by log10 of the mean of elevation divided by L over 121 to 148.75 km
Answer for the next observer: 0.14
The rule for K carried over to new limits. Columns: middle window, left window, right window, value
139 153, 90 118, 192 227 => 0.17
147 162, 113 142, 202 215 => 0.02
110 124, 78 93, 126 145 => -0.15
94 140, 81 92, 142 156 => 0.02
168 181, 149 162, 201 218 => -0.07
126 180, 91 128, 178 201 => 0.09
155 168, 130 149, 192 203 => -0.12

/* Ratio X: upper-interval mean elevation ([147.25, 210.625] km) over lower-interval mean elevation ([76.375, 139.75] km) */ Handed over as 1.03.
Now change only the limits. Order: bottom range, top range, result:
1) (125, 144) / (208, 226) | 1.24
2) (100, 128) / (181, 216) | 1.03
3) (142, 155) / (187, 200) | 1.16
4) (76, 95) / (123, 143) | 0.82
